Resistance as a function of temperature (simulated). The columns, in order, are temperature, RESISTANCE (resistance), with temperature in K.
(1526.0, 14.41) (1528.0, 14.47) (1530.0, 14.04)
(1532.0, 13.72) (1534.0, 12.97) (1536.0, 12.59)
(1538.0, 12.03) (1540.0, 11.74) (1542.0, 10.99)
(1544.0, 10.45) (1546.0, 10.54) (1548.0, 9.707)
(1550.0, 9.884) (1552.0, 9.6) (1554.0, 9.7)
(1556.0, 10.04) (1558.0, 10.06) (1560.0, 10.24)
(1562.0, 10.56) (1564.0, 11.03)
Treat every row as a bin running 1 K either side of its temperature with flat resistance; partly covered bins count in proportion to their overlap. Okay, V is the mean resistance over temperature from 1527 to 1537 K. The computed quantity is 13.6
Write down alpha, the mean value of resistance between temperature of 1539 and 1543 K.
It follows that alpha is 11.4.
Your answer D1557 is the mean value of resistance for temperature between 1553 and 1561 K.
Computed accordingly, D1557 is 10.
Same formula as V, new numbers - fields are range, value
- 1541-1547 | 10.7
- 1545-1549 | 10.1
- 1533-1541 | 12.3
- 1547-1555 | 9.72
